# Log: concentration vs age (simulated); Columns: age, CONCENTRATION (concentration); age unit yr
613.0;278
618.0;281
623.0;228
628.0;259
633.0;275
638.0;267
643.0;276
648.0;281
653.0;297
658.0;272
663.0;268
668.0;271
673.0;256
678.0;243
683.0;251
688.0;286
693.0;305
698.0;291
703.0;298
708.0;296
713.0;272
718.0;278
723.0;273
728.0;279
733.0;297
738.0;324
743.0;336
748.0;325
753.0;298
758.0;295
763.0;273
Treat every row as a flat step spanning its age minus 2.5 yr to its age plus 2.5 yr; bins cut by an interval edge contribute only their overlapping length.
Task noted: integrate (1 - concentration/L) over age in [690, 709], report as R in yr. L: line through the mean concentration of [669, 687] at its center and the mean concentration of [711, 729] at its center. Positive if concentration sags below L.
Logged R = -2.3 yr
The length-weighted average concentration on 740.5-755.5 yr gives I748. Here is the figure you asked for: 320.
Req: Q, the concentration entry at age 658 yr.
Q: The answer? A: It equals 272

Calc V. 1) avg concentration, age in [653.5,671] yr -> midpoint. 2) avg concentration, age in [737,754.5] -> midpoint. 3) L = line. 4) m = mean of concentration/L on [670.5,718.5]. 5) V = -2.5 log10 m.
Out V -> 0.055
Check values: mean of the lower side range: 273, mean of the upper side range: 322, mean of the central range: 278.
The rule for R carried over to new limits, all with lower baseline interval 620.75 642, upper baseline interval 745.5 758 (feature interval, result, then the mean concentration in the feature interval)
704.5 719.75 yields 0.5 yr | 283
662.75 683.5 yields 1.4 yr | 257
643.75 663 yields -0.9 yr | 281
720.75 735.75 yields 0.7 yr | 284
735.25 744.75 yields -0.8 yr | 329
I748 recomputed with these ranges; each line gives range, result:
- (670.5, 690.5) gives 259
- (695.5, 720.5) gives 287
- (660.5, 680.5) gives 260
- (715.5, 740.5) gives 290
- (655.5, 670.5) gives 270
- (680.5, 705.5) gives 286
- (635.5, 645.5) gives 272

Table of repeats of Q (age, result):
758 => 295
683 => 251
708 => 296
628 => 259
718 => 278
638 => 267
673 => 256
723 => 273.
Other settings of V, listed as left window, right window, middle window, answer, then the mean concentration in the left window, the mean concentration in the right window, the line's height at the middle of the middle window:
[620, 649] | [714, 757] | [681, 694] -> 0.02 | 264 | 300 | 283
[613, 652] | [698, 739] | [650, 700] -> 0.02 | 269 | 288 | 278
